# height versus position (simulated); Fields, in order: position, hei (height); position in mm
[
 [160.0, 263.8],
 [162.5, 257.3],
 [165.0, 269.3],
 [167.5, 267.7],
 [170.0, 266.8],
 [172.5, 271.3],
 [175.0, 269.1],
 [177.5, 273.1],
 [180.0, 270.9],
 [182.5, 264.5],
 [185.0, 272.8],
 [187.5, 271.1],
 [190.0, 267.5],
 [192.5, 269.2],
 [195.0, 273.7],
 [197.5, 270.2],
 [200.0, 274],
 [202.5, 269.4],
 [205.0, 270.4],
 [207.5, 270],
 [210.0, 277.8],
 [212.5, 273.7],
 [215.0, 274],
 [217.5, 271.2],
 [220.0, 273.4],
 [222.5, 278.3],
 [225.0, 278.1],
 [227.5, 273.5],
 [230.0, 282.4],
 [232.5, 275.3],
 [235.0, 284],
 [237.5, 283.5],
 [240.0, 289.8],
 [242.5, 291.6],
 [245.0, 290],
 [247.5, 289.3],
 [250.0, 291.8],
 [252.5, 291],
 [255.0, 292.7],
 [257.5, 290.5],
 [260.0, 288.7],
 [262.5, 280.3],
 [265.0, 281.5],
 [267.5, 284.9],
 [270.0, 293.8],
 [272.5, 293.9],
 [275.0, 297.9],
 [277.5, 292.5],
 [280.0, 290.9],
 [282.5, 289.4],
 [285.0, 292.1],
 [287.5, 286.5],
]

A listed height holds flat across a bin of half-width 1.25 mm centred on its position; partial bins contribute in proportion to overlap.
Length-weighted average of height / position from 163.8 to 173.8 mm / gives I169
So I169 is 269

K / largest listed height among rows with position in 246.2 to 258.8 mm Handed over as 292.7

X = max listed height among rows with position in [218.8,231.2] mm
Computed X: 282.4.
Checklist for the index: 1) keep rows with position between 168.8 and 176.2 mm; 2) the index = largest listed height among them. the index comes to 271.3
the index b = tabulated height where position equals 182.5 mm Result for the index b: 264.5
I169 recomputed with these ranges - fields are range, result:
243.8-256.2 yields 291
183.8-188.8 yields 272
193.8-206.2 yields 272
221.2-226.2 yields 278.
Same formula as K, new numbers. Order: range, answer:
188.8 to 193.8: 269.2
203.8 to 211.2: 277.8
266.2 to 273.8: 293.9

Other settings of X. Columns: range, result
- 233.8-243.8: 291.6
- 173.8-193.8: 273.1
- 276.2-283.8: 292.5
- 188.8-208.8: 274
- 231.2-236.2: 284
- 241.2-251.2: 291.8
